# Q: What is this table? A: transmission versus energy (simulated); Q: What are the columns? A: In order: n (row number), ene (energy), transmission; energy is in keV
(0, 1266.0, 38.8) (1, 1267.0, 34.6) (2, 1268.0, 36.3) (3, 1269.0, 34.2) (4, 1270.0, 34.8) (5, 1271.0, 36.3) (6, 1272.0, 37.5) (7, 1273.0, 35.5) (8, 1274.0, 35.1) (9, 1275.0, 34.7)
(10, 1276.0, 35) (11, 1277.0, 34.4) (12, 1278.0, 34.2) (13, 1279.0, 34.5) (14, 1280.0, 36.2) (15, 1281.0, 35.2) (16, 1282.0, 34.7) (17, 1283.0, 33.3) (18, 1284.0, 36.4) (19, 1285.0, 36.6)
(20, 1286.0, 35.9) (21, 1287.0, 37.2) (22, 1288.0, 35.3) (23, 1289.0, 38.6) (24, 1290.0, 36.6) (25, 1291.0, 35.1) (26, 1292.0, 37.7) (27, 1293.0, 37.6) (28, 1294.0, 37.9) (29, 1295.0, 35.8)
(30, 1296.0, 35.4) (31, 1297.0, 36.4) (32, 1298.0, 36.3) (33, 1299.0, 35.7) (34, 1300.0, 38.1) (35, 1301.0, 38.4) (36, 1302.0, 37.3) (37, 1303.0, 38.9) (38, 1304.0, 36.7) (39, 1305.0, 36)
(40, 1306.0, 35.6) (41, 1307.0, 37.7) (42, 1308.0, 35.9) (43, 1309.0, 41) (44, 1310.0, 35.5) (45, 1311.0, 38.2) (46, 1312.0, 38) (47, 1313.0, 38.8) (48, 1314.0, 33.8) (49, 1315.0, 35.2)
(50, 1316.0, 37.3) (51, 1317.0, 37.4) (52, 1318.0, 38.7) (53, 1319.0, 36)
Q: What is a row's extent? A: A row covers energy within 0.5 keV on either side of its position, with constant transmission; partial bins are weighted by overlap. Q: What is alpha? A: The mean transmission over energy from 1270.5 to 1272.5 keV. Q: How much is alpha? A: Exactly 36.9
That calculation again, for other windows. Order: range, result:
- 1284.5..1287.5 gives 36.6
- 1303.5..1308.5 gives 36.4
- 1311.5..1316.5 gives 36.6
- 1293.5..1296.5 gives 36.4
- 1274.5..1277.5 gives 34.7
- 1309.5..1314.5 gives 36.9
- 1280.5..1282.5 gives 35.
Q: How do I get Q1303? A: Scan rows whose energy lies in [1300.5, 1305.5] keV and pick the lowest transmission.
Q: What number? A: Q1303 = 36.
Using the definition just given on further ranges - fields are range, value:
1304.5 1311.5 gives 35.5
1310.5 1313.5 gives 38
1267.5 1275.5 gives 34.2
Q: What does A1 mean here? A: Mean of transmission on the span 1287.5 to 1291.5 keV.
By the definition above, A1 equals 36.4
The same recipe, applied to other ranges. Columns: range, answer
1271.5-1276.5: 35.6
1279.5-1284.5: 35.2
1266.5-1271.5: 35.2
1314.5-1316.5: 36.2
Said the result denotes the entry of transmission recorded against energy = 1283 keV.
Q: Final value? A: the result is 33.3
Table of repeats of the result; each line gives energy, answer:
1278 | 34.2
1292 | 37.7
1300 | 38.1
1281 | 35.2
